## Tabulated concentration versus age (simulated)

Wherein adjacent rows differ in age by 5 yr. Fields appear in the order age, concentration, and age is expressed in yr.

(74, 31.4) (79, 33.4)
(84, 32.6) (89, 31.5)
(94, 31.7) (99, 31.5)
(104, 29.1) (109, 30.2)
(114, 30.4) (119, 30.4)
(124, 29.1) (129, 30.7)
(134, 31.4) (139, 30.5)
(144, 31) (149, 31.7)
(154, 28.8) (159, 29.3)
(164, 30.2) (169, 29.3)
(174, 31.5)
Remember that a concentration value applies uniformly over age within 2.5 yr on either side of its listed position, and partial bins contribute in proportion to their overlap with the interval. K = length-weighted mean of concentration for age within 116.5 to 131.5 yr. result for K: 30.1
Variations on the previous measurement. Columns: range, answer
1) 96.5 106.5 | 30.3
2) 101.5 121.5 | 30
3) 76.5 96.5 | 32.3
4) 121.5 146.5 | 30.5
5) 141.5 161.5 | 30.2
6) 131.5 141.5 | 30.9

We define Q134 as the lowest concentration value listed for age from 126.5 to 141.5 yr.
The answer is 30.5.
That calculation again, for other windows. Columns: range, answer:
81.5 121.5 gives 29.1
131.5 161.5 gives 28.8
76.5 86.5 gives 32.6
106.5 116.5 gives 30.2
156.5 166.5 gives 29.3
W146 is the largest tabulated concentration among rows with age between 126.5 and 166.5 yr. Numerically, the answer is 31.7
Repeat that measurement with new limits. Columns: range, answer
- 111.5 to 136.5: 31.4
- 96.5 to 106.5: 31.5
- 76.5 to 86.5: 33.4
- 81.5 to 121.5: 32.6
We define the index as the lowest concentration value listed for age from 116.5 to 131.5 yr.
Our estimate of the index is 29.1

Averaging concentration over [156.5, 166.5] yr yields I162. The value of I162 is 29.8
